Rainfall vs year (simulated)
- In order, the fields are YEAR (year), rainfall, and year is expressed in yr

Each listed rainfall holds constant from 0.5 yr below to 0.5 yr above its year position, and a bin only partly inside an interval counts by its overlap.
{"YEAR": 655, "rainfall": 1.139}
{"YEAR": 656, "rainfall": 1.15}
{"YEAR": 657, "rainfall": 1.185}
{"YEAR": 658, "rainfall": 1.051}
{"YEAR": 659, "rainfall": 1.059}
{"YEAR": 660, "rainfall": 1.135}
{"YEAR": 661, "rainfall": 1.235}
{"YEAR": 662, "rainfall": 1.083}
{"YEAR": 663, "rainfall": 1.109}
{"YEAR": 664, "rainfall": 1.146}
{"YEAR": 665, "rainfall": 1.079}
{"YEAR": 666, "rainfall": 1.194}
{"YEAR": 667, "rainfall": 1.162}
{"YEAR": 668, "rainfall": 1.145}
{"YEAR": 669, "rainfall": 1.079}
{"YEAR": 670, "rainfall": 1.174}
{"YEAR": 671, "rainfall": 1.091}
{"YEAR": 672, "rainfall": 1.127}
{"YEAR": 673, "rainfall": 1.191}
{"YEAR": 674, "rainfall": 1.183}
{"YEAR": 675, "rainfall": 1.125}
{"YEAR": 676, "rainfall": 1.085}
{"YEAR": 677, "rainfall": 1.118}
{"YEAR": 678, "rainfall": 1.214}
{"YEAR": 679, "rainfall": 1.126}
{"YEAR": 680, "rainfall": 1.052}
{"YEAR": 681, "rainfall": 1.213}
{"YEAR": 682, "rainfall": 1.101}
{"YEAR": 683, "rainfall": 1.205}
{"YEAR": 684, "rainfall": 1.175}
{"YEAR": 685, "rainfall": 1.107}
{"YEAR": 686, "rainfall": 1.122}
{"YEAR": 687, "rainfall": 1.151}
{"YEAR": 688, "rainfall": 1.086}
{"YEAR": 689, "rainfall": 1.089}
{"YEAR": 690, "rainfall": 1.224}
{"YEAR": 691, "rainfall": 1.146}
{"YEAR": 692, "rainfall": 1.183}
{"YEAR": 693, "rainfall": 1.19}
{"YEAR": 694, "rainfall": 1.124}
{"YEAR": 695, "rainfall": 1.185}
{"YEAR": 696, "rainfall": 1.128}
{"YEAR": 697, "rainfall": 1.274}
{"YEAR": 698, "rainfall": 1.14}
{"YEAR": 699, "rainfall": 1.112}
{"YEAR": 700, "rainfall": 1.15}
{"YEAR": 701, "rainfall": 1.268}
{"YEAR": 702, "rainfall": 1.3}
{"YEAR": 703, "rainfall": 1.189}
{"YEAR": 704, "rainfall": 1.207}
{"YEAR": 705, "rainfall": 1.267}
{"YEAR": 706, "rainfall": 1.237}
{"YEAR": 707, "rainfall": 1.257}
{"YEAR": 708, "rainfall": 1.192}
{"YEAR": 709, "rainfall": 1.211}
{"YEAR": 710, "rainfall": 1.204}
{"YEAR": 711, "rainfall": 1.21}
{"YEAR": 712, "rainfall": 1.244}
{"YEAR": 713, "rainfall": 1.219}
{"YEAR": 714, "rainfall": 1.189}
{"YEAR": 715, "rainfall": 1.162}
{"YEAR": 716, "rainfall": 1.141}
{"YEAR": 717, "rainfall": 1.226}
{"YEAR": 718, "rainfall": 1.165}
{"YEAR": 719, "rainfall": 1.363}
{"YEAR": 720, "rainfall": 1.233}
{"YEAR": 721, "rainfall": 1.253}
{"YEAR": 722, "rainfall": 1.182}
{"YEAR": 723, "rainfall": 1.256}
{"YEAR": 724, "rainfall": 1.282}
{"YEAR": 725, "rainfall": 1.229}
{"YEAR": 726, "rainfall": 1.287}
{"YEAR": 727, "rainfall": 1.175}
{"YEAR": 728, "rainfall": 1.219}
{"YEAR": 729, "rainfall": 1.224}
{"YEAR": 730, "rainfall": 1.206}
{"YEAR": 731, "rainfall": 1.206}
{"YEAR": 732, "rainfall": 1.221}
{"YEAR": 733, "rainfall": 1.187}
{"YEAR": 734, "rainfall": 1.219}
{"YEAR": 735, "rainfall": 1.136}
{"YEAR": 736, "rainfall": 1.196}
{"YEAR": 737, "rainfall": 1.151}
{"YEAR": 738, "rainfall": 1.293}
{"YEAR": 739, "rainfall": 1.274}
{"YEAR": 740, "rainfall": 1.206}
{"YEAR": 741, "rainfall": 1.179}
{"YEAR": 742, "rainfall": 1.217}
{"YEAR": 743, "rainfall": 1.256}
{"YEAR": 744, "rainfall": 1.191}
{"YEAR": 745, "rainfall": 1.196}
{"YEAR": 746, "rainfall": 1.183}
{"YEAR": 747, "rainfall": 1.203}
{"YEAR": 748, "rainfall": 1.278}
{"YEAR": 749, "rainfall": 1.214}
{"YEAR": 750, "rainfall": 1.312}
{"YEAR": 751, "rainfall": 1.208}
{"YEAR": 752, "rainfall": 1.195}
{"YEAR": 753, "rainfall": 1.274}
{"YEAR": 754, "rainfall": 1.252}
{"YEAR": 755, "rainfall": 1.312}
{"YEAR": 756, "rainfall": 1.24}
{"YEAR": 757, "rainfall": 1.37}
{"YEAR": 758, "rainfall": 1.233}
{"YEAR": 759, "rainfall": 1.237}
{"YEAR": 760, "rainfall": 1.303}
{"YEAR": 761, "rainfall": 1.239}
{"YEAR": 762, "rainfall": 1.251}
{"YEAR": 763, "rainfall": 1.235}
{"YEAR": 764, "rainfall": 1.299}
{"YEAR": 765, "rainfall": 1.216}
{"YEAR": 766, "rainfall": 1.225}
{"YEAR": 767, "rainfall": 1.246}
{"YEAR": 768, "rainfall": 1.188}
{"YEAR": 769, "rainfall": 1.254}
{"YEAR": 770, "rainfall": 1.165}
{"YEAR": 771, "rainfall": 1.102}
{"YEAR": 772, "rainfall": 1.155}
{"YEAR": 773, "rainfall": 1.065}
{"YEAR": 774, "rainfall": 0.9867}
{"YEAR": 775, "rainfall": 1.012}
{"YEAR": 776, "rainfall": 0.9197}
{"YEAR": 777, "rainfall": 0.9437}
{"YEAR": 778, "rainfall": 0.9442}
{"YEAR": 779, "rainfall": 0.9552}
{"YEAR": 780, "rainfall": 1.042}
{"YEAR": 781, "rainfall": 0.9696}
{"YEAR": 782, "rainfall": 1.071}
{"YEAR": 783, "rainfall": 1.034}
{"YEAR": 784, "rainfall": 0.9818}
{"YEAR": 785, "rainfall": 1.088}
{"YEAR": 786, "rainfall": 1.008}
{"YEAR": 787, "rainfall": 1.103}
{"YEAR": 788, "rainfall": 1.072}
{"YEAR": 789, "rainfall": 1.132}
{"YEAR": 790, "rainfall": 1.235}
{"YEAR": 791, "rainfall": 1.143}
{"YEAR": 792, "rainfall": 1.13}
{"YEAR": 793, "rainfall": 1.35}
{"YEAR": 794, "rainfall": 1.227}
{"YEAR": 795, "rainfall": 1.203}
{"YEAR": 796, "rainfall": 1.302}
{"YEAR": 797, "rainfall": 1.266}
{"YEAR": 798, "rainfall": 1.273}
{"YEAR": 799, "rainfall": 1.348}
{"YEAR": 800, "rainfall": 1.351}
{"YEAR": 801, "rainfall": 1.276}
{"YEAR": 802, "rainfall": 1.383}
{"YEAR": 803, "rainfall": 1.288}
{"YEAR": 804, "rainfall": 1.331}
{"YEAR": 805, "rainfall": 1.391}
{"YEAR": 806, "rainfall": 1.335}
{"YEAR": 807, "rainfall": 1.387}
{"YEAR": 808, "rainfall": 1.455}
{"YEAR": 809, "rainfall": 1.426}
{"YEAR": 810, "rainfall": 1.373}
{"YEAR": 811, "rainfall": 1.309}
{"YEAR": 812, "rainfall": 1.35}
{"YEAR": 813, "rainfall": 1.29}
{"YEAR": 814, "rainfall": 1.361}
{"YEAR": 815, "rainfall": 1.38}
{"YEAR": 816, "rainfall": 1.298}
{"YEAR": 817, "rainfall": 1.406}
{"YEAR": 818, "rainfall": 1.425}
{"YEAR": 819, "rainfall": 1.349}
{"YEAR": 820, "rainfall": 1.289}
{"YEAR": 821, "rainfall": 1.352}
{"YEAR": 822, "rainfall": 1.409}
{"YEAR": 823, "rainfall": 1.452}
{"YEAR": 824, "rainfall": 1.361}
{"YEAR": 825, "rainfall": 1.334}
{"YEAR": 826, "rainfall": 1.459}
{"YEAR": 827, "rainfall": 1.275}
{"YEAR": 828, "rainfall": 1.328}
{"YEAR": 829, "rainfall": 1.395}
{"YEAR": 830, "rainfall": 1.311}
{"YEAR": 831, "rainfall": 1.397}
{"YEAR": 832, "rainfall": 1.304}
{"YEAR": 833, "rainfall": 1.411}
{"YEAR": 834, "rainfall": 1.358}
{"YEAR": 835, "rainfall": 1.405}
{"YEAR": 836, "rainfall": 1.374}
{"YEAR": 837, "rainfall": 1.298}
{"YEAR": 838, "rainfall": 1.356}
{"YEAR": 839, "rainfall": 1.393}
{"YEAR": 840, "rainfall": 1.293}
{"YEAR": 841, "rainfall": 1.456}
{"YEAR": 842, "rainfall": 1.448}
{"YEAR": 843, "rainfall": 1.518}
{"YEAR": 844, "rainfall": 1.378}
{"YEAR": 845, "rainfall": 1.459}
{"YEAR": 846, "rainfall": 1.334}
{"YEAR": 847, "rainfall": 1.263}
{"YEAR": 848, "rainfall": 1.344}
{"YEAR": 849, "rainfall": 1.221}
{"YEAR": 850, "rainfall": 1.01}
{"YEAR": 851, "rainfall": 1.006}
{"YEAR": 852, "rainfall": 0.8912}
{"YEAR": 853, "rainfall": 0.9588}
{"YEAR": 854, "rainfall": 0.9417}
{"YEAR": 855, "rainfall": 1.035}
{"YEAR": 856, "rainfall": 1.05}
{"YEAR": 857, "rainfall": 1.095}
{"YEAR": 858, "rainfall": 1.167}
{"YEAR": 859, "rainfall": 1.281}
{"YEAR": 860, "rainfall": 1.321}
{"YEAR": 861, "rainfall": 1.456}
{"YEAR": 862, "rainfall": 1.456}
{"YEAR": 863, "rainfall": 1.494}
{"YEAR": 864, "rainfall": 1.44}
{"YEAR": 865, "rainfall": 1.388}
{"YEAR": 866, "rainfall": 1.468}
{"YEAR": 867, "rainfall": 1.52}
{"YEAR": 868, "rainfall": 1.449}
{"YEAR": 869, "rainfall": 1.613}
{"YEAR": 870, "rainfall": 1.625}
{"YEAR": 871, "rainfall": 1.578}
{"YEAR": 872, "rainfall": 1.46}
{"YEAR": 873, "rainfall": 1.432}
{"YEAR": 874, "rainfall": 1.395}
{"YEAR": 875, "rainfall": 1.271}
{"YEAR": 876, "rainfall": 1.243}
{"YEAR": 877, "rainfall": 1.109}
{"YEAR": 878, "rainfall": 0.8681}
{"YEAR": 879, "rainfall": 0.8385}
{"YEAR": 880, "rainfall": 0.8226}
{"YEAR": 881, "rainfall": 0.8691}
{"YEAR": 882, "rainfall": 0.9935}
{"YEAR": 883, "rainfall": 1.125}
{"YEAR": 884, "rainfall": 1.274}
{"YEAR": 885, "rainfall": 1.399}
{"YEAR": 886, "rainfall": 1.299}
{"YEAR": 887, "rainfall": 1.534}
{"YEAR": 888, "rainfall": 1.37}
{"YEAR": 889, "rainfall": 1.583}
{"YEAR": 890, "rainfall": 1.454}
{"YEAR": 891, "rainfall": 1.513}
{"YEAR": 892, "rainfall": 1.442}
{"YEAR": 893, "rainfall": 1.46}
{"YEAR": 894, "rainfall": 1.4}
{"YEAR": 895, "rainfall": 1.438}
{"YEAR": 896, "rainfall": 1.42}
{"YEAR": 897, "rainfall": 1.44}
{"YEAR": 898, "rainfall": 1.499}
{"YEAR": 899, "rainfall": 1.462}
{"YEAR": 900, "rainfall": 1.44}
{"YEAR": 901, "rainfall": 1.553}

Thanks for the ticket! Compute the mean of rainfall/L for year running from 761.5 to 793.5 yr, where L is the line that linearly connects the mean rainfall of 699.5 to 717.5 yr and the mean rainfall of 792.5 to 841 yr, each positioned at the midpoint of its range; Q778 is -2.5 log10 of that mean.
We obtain 0.171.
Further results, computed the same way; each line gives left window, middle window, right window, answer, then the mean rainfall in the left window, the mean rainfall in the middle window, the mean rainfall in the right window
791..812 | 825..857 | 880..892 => 0.02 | 1.32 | 1.28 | 1.3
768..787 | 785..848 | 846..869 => -0.16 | 1.04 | 1.33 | 1.25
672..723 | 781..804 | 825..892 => 0.05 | 1.18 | 1.19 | 1.3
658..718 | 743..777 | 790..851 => 0.05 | 1.16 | 1.2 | 1.34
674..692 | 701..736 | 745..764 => -0.02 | 1.14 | 1.22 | 1.25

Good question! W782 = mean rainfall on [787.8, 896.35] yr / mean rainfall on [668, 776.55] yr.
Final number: 1.10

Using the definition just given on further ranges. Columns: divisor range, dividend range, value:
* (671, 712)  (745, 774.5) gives 1.04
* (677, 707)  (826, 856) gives 1.09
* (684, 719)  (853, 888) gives 1.07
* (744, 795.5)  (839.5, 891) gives 1.10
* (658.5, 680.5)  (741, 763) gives 1.10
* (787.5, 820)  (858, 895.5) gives 1.03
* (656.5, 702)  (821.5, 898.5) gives 1.15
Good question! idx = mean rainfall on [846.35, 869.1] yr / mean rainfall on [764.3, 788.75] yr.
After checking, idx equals 1.16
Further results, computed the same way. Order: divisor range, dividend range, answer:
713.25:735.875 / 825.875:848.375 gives 1.13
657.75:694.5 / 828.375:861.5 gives 1.12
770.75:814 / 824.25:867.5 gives 1.10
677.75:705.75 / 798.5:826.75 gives 1.17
